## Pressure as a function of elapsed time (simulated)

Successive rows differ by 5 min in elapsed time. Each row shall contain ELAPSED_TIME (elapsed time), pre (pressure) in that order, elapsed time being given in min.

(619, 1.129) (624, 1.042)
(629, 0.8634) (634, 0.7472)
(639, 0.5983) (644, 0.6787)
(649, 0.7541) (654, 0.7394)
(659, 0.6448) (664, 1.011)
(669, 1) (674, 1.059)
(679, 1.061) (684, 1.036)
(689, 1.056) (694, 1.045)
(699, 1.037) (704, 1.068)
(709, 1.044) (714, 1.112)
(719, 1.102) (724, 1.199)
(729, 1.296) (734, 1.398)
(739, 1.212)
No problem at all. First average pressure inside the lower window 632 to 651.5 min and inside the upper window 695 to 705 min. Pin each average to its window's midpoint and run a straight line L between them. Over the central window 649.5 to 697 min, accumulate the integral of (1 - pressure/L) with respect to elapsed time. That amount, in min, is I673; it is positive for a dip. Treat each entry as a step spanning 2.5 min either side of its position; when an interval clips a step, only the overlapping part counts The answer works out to -3.50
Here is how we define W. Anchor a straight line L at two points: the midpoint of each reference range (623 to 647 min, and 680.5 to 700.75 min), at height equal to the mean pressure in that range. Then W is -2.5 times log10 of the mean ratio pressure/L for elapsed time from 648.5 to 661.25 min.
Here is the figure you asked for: 0.22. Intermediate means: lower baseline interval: 0.769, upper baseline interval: 1.04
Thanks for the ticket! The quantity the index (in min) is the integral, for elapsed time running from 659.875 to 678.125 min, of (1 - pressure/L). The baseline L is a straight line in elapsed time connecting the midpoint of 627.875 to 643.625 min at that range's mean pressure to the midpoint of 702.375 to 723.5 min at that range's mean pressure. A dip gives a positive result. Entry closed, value -2.33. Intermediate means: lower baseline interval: 0.717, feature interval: 0.993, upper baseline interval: 1.09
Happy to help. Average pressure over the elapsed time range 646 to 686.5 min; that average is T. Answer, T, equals 0.91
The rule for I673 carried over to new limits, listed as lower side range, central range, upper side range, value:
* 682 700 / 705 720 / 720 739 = 1.1 min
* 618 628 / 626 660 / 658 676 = 9.4 min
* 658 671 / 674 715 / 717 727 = -0.7 min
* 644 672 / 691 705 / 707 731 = -0.2 min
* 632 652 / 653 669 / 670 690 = 0.7 min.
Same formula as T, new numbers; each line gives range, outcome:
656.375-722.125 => 1.02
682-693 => 1.05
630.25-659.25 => 0.705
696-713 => 1.06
